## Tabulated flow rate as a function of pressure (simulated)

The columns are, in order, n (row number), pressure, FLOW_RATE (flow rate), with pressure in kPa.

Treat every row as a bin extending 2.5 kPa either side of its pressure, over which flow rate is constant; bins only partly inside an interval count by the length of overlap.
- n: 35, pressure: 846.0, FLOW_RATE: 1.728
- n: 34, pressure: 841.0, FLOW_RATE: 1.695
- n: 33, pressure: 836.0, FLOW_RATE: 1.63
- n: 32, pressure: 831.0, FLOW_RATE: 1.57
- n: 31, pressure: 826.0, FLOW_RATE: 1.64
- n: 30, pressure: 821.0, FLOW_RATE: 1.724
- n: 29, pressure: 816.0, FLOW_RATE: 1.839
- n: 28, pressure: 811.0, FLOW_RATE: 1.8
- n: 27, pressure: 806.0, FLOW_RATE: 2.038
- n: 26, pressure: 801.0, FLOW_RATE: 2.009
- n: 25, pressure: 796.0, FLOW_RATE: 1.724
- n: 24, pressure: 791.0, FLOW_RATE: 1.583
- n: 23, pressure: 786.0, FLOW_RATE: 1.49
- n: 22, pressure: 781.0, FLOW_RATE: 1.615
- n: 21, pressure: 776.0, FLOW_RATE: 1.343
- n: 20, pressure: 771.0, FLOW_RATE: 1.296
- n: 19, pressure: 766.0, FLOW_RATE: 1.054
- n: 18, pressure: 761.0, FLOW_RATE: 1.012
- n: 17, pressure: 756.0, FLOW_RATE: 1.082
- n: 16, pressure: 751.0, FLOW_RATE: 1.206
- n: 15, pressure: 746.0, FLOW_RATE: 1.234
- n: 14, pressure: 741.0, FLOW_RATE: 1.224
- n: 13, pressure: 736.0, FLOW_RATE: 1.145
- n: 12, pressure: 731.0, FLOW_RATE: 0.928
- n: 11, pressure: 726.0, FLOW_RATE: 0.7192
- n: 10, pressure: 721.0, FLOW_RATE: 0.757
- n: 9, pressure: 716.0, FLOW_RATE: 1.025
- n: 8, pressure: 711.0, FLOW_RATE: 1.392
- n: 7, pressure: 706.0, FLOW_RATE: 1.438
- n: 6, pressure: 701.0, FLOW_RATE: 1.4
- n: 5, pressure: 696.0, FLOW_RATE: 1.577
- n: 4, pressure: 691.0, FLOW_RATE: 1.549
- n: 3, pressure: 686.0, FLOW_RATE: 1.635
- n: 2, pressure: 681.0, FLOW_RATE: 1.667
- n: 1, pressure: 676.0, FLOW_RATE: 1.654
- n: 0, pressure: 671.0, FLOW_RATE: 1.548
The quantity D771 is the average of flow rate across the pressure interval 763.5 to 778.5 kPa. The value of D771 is 1.23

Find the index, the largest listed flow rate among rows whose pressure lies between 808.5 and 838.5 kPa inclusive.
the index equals 1.839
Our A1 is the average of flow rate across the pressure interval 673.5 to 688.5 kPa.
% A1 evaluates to 1.65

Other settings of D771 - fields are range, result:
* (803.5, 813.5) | 1.92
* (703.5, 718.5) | 1.28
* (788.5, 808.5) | 1.84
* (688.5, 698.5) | 1.56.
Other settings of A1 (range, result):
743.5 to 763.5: 1.13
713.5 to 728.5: 0.834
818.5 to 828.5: 1.68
